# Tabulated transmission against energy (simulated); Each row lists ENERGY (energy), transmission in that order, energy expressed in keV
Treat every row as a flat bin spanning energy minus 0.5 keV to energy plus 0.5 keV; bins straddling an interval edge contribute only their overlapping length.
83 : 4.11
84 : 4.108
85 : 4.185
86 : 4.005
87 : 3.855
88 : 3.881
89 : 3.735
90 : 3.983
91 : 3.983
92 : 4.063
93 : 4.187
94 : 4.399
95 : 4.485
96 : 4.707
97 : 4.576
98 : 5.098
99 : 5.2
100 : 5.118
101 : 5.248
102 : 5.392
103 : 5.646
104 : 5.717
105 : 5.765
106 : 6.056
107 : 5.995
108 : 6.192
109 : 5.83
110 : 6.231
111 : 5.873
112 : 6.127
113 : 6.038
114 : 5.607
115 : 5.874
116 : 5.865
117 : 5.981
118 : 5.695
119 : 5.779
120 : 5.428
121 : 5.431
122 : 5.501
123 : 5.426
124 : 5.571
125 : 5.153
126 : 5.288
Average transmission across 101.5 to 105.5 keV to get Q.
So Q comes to 5.63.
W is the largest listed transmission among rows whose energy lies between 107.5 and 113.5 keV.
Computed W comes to 6.231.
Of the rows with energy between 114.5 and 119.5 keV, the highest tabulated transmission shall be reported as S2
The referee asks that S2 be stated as 5.981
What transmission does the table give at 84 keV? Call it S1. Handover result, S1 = 4.108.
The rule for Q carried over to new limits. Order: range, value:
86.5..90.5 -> 3.86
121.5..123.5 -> 5.46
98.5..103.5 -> 5.32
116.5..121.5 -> 5.66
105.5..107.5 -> 6.03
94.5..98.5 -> 4.72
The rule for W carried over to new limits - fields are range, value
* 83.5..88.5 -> 4.185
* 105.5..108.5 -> 6.192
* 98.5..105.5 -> 5.765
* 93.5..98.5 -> 5.098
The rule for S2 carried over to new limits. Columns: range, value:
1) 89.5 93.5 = 4.187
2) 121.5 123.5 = 5.501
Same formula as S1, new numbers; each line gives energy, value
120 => 5.428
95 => 4.485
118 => 5.695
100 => 5.118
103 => 5.646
